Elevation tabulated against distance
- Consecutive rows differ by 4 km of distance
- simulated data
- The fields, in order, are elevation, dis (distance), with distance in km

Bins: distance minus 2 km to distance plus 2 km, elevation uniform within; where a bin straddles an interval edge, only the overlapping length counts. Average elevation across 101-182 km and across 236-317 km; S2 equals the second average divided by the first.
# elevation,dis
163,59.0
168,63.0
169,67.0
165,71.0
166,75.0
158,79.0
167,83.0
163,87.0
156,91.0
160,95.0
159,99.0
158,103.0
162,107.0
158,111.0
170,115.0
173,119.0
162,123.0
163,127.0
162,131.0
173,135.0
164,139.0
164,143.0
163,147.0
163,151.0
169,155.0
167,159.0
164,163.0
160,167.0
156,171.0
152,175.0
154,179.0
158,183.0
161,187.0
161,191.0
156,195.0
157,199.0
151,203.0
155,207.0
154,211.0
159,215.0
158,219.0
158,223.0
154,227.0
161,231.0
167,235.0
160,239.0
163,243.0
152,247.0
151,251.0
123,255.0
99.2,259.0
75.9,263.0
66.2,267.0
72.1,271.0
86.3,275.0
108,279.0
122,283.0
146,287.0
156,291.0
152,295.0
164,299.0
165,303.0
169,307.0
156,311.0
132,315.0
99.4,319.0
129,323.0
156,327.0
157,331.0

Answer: 0.8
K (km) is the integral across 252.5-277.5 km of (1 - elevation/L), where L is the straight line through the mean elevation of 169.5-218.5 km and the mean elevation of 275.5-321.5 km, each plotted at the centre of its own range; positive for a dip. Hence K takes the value 9.8 km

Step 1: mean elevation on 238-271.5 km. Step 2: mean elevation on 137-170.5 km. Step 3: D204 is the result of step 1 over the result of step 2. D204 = 0.73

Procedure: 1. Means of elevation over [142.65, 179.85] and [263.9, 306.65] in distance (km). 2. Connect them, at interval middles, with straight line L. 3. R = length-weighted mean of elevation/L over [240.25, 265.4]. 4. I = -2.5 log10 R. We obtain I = 0.06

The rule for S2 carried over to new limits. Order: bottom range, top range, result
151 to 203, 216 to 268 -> 0.87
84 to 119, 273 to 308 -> 0.87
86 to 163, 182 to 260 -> 0.94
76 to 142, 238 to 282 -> 0.70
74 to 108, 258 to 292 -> 0.63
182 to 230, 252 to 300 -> 0.73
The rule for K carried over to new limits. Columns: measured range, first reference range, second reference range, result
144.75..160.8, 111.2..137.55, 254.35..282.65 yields -1.49 km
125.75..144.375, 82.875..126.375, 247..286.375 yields -1.70 km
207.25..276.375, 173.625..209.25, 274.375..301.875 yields 6.10 km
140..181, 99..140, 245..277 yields -4.13 km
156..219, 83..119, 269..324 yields -3.79 km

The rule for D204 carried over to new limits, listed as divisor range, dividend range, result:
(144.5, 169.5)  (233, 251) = 0.97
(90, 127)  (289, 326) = 0.91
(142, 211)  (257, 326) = 0.78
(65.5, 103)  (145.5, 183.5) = 0.99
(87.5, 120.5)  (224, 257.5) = 0.95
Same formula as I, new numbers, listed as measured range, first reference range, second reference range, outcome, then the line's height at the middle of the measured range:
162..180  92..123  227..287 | -0.08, 146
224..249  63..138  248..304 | -0.22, 130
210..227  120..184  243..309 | -0.10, 143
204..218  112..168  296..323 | 0.01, 157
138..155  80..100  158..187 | -0.03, 159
